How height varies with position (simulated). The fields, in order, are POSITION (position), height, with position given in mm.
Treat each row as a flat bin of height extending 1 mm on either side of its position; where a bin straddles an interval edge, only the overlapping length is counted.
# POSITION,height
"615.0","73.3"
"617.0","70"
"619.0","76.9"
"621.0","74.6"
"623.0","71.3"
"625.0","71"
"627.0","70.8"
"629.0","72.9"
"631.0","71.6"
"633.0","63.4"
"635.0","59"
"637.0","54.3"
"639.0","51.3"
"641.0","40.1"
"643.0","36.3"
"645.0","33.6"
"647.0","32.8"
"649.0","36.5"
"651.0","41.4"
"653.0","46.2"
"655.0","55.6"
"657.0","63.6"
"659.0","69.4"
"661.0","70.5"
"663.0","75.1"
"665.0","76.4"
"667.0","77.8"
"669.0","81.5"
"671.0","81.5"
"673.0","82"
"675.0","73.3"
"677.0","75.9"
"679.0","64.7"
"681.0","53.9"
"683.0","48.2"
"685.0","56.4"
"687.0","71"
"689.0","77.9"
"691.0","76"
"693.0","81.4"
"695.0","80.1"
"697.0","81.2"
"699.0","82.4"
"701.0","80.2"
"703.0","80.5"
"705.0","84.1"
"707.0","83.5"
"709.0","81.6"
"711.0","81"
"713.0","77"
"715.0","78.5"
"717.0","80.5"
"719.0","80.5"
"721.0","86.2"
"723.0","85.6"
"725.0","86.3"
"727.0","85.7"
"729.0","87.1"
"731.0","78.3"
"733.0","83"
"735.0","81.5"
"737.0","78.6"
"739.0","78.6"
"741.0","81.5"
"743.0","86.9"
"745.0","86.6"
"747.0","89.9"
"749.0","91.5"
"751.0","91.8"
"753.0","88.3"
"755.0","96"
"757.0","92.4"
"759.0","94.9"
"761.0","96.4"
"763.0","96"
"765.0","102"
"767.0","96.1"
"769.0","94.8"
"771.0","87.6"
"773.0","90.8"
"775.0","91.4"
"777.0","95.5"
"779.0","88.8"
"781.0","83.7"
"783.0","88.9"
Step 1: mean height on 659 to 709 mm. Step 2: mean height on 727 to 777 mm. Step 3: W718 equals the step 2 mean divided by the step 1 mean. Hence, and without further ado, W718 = 1.19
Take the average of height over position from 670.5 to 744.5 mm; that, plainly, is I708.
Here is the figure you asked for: 78.2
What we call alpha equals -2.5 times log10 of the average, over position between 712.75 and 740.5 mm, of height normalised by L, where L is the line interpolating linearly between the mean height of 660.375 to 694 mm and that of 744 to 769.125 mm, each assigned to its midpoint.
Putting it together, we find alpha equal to 0.04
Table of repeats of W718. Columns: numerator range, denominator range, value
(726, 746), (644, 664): 1.58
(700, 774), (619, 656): 1.57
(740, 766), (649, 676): 1.36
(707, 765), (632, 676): 1.45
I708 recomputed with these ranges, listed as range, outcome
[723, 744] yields 82.9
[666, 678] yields 78.7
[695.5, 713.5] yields 81.4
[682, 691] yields 64.8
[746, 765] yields 93.5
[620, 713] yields 66.9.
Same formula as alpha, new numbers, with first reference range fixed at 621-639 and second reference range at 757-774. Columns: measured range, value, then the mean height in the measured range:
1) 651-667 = 0.127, 64.6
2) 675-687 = 0.237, 61.9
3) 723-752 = 0.050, 84.8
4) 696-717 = 0.018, 81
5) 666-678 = -0.050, 78.7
